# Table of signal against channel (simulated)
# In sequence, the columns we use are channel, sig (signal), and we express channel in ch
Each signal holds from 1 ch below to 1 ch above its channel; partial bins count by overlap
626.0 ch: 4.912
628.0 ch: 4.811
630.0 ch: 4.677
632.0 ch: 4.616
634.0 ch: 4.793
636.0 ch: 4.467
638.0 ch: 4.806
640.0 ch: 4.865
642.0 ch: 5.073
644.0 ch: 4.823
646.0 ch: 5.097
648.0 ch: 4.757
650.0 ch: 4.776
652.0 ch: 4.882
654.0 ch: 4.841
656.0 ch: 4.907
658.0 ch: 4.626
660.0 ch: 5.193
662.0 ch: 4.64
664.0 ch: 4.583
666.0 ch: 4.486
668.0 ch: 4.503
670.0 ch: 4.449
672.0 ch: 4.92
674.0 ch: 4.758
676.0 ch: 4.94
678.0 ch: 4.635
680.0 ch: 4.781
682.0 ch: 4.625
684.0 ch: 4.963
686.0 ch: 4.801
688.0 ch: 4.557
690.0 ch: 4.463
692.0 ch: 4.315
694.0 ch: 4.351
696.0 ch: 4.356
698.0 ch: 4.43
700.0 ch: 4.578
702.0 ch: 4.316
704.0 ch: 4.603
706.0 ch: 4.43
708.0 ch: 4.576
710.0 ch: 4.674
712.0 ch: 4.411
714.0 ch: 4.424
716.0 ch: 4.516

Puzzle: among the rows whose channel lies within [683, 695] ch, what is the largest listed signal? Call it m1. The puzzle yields 4.963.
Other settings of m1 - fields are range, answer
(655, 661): 5.193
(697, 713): 4.674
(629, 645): 5.073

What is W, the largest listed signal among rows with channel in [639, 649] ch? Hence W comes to 5.097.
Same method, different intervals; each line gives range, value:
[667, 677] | 4.94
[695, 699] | 4.43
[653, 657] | 4.907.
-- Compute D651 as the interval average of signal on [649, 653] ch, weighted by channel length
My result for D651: 4.83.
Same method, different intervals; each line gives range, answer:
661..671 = 4.53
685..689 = 4.68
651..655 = 4.86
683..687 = 4.88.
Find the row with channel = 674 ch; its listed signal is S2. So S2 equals 4.758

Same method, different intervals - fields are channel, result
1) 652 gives 4.882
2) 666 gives 4.486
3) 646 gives 5.097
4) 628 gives 4.811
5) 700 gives 4.578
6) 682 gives 4.625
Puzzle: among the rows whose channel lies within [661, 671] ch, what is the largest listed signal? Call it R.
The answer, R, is 4.64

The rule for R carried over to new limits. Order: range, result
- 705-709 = 4.576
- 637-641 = 4.865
